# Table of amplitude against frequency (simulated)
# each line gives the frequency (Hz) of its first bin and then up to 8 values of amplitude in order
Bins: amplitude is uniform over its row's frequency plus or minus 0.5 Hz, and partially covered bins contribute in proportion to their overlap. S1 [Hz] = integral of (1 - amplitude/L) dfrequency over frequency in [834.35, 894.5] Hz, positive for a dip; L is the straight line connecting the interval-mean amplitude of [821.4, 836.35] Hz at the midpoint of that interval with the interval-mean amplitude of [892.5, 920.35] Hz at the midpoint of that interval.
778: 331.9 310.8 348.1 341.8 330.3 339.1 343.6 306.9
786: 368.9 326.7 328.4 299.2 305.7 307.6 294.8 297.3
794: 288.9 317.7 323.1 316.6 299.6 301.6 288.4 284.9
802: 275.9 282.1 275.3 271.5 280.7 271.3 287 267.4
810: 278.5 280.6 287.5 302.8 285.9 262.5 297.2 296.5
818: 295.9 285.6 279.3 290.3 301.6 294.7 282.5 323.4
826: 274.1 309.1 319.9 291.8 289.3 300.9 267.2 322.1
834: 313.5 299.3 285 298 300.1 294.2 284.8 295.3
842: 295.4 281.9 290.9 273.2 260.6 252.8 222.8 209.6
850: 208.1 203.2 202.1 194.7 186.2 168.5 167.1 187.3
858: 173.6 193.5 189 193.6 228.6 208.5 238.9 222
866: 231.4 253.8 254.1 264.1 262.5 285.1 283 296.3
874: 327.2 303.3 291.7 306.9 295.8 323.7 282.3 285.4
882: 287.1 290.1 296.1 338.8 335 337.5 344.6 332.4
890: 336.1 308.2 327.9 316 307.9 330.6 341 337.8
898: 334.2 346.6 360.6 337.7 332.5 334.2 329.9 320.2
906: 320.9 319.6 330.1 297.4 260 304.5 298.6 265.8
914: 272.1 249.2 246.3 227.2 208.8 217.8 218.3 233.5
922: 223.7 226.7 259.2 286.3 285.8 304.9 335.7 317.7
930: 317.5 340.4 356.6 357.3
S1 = 6.4 Hz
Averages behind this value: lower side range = 298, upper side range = 299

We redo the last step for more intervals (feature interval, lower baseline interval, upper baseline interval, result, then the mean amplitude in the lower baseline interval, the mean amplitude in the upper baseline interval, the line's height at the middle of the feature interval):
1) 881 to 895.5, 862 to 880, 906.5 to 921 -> -2.71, 272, 264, 269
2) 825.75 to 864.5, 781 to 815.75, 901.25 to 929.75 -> 5.56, 300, 280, 292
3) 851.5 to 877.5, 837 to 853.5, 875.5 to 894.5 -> 4.55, 256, 313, 283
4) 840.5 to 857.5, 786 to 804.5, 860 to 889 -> 3.45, 303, 280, 287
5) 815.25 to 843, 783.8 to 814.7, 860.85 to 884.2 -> -0.78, 298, 272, 287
